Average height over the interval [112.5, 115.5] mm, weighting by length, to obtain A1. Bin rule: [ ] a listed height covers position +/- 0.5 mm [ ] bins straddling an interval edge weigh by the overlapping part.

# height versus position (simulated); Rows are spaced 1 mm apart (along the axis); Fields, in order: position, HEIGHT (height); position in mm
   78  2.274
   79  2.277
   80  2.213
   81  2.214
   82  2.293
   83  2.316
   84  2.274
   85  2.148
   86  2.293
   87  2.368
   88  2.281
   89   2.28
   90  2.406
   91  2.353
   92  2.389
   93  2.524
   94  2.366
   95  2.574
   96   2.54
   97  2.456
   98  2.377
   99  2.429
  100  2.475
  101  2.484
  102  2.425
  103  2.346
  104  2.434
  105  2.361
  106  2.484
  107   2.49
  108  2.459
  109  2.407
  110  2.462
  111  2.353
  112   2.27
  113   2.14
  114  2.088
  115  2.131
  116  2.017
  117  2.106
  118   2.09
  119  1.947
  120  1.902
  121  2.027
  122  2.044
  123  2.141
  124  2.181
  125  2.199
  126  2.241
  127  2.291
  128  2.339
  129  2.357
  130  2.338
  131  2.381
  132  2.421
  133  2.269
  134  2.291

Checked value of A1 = 2.12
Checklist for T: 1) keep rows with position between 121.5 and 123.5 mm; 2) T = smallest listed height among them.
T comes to 2.044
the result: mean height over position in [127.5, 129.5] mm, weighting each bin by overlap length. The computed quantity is 2.35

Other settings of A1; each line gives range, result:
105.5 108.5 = 2.48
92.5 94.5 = 2.45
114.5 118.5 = 2.09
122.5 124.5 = 2.16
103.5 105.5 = 2.4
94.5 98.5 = 2.49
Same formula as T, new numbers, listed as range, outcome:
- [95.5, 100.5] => 2.377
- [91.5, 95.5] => 2.366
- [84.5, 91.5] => 2.148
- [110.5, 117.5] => 2.017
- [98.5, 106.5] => 2.346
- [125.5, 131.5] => 2.241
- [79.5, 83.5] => 2.213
